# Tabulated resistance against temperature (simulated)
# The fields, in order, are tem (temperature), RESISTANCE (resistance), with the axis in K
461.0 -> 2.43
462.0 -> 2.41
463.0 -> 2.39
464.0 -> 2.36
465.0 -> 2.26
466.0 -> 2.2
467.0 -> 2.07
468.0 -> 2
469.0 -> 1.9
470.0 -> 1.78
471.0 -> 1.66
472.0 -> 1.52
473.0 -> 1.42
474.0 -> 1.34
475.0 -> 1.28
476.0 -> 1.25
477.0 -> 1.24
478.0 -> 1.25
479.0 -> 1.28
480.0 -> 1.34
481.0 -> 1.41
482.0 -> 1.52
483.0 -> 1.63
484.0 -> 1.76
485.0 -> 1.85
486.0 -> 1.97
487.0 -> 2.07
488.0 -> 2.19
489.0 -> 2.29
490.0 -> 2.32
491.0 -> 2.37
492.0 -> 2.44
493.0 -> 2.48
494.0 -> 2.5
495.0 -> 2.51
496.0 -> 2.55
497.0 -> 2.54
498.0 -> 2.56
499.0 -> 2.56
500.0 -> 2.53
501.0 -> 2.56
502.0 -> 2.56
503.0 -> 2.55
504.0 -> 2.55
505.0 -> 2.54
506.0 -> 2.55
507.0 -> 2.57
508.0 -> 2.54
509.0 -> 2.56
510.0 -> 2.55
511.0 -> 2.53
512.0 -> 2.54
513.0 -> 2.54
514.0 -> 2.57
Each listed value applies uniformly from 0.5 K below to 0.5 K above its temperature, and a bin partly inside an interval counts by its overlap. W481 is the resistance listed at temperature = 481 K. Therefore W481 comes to 1.41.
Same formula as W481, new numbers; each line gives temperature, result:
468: 2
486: 1.97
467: 2.07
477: 1.24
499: 2.56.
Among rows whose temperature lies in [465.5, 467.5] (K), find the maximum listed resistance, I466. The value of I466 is 2.2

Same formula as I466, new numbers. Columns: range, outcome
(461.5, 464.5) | 2.41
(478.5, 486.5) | 1.97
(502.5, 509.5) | 2.57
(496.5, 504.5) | 2.56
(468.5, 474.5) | 1.9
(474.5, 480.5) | 1.34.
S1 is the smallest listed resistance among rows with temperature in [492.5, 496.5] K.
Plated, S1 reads 2.48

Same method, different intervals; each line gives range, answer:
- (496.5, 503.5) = 2.53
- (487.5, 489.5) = 2.19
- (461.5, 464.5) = 2.36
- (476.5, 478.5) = 1.24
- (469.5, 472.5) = 1.52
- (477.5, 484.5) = 1.25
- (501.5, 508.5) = 2.54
